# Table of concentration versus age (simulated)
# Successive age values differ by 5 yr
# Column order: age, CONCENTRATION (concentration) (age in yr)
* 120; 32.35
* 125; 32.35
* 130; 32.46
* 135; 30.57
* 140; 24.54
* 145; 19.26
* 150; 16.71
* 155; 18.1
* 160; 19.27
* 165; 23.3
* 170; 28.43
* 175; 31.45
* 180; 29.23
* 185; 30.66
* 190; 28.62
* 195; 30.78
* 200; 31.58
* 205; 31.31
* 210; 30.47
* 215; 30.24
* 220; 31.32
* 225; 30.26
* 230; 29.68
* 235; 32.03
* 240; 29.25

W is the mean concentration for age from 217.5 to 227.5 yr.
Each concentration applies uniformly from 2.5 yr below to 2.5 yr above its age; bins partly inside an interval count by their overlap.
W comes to 30.8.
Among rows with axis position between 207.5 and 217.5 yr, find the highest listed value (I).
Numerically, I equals 30.47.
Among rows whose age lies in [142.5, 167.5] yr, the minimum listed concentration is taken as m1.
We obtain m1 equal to 16.71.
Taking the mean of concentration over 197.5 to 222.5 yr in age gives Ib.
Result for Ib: 31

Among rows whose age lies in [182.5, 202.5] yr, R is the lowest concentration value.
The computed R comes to 28.62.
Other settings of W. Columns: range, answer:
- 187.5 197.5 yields 29.7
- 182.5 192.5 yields 29.6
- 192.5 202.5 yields 31.2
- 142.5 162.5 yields 18.3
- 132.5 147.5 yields 24.8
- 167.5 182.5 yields 29.7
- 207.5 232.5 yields 30.4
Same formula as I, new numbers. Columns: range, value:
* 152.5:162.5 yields 19.27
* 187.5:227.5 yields 31.58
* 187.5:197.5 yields 30.78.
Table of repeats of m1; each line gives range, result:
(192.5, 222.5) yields 30.24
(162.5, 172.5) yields 23.3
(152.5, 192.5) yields 18.1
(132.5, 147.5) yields 19.26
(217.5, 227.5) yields 30.26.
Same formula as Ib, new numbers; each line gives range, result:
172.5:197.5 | 30.1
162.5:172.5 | 25.9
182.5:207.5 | 30.6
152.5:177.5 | 24.1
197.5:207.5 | 31.4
